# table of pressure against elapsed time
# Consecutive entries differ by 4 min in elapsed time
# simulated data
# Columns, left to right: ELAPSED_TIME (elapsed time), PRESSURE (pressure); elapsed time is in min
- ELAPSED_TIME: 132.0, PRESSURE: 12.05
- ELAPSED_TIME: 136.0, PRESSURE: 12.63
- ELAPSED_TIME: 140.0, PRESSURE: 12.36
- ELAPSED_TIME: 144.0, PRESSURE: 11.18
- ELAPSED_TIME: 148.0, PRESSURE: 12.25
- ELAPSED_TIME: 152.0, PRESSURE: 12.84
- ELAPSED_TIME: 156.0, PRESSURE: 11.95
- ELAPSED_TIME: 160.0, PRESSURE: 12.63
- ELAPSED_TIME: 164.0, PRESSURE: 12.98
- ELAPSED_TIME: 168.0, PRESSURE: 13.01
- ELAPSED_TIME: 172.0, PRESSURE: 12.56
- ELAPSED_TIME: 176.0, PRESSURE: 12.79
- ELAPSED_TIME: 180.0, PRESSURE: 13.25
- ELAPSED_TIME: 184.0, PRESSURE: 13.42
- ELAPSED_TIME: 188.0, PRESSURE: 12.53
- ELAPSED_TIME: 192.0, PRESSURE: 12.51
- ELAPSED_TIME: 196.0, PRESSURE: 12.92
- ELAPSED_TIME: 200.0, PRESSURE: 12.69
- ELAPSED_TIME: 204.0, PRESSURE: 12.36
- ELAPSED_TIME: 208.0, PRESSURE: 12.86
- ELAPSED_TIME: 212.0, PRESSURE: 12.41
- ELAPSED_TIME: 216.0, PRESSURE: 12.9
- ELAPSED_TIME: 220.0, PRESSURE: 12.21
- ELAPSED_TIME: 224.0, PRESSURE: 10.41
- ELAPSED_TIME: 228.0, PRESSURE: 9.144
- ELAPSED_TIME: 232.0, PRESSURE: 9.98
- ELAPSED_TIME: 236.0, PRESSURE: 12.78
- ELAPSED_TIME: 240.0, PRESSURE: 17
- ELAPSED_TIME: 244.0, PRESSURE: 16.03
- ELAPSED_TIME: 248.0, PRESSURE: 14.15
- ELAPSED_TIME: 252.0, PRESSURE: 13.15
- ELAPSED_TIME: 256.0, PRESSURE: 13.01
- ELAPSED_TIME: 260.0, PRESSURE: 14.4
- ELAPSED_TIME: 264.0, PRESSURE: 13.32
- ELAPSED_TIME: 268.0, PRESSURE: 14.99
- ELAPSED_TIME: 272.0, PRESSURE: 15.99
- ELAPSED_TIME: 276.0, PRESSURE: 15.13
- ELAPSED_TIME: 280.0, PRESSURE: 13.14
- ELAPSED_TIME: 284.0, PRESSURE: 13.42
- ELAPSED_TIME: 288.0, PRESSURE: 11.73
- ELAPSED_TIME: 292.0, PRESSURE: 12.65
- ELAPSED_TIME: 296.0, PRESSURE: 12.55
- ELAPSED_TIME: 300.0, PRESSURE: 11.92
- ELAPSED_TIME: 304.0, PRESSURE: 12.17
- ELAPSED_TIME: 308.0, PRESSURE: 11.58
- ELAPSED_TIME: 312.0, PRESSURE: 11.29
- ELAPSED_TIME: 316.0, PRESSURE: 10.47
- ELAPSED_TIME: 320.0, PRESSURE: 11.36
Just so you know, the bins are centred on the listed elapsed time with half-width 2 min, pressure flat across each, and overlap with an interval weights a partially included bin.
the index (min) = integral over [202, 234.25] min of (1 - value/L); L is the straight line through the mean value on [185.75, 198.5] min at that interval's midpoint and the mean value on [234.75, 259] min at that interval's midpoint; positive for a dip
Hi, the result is 4.6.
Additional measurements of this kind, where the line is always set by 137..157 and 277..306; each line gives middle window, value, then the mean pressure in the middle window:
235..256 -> -3.5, 14.6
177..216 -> -1.5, 12.8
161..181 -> -1.1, 12.9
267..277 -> -2.3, 15.4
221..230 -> 1.7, 10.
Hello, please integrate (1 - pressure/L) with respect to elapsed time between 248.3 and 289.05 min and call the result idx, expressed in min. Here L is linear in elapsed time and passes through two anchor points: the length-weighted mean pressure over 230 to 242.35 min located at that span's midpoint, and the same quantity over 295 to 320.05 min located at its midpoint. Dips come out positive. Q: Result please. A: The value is -4.4 min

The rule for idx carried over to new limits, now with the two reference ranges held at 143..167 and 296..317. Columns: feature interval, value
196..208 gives -0.49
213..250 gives -2.24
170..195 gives -1.23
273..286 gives -2.53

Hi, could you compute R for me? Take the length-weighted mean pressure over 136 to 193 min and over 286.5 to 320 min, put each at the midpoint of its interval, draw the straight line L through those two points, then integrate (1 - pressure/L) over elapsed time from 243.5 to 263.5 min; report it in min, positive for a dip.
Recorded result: -3.11 min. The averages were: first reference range 12.6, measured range 13.9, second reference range 11.8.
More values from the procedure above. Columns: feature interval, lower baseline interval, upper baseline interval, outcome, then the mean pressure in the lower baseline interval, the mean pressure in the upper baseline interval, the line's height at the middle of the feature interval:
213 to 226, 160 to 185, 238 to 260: 1.95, 13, 14.6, 14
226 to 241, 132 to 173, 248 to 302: 1.42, 12.4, 13.5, 13.1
